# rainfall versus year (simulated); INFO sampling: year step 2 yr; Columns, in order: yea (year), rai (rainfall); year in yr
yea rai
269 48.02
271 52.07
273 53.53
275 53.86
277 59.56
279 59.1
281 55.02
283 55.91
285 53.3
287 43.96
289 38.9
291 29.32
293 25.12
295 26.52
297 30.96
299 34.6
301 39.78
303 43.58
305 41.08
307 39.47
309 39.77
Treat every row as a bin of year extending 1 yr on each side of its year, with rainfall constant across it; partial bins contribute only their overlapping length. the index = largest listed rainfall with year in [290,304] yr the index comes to 43.58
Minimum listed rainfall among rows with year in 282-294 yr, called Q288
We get 25.12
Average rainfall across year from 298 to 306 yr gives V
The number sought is 39.8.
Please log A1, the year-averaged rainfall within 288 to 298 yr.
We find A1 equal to 30.2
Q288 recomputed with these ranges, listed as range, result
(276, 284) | 55.02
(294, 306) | 26.52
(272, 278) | 53.53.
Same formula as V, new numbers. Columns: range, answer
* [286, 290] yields 41.4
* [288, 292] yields 34.1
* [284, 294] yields 38.1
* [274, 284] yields 56.7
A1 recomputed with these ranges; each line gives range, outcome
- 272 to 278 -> 55.6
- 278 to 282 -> 57.1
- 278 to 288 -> 53.5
